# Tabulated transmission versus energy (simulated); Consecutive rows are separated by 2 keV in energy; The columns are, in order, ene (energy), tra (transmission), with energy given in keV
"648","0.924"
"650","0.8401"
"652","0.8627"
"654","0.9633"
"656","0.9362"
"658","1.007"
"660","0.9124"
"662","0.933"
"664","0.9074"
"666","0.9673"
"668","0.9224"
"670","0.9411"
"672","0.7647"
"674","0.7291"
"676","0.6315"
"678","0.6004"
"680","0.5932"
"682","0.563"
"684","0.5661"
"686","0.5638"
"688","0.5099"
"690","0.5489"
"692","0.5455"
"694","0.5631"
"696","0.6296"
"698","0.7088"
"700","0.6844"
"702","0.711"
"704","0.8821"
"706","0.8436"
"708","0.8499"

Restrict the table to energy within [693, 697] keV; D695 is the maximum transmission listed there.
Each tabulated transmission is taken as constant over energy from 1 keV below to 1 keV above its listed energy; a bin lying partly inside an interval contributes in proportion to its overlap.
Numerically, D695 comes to 0.6296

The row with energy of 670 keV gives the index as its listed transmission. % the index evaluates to 0.9411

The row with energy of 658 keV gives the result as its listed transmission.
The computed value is 1.007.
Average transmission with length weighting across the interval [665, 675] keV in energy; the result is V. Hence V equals 0.865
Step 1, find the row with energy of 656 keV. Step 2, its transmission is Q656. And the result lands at 0.9362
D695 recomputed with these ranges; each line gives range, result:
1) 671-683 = 0.7647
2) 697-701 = 0.7088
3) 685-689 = 0.5638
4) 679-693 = 0.5932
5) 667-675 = 0.9411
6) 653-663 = 1.007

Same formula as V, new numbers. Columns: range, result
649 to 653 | 0.851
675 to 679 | 0.616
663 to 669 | 0.932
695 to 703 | 0.683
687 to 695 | 0.542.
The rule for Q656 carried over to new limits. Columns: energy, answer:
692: 0.5455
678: 0.6004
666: 0.9673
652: 0.8627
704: 0.8821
